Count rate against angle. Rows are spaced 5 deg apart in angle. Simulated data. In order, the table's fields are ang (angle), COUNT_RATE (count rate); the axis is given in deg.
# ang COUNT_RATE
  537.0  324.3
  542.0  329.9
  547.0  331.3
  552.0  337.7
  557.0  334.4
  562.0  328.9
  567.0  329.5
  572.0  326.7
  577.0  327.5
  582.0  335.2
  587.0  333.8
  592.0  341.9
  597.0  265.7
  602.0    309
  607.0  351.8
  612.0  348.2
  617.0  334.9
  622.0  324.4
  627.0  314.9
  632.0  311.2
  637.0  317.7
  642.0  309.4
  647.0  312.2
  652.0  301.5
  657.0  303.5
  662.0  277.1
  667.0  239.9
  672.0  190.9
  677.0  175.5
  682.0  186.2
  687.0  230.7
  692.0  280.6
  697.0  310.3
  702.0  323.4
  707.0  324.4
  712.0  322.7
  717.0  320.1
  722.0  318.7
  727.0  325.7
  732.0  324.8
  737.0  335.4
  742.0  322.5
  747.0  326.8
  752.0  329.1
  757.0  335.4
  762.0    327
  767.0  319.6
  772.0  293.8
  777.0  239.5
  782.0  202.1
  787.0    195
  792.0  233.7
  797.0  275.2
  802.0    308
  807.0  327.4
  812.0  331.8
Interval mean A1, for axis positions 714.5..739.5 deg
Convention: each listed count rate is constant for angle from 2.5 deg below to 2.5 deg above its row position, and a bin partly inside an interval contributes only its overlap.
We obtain 325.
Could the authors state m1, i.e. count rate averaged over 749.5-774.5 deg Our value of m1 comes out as 321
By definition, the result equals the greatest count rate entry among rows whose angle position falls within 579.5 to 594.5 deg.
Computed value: 341.9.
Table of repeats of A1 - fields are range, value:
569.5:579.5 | 327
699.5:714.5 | 324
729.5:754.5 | 328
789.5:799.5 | 254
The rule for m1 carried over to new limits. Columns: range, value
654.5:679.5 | 237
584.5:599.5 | 314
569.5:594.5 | 333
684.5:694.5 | 256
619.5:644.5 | 316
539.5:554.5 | 333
